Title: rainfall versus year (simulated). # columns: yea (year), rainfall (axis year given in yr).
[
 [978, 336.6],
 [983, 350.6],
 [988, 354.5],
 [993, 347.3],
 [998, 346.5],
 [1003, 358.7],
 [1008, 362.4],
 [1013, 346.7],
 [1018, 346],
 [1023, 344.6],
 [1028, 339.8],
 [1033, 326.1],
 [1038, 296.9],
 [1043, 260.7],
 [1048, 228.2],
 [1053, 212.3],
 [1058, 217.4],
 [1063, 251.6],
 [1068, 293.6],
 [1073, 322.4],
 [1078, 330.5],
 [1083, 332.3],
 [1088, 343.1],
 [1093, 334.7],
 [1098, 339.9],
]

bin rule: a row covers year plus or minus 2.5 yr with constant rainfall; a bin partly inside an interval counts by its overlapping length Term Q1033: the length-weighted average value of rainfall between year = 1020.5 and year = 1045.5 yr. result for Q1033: 314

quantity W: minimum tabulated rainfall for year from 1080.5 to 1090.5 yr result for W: 332.3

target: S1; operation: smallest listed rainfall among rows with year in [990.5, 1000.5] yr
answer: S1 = 346.5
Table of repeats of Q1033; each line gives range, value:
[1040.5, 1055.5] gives 234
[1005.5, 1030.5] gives 348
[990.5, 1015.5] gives 352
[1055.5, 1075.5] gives 271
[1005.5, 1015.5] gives 355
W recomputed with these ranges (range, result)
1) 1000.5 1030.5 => 339.8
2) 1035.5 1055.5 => 212.3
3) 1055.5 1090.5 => 217.4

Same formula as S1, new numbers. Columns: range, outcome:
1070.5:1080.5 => 322.4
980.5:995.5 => 347.3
